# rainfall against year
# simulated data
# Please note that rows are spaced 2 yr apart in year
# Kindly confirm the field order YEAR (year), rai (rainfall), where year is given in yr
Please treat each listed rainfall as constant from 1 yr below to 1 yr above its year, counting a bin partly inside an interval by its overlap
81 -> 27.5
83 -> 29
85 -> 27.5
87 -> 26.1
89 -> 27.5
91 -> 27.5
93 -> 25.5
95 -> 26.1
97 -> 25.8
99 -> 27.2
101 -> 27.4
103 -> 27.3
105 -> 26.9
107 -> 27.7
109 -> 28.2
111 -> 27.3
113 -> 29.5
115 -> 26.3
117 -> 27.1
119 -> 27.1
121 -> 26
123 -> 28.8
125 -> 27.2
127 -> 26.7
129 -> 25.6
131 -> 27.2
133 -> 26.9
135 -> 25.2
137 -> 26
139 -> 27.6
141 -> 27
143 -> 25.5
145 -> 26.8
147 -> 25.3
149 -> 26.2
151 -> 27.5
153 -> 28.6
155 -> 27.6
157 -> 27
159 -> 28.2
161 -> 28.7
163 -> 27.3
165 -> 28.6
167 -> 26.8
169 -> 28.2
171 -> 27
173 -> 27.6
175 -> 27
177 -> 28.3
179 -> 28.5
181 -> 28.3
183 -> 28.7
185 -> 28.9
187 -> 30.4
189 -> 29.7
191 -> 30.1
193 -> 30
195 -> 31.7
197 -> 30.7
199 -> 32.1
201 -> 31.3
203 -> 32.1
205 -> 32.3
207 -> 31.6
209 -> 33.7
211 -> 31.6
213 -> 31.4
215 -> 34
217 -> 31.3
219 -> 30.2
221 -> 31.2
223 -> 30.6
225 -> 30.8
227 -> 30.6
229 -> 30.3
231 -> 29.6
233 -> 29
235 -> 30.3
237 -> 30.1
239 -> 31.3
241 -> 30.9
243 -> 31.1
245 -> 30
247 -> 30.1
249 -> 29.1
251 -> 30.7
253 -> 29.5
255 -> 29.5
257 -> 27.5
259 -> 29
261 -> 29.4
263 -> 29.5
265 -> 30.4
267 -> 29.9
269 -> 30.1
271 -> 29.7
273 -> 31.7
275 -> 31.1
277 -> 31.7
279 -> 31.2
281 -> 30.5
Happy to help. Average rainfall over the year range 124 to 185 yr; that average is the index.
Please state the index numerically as 27.3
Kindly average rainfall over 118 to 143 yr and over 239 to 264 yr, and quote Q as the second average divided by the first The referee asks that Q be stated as 1.1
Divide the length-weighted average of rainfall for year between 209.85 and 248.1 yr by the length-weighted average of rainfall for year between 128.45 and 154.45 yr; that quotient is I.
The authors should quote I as 1.16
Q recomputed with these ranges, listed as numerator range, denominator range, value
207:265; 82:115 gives 1.12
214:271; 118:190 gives 1.10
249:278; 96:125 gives 1.10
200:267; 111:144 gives 1.14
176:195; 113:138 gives 1.10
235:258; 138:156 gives 1.12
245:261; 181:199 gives 0.98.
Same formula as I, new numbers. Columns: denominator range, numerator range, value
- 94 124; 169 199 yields 1.07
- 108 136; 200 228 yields 1.17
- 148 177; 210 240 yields 1.12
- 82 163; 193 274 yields 1.13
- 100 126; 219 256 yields 1.10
